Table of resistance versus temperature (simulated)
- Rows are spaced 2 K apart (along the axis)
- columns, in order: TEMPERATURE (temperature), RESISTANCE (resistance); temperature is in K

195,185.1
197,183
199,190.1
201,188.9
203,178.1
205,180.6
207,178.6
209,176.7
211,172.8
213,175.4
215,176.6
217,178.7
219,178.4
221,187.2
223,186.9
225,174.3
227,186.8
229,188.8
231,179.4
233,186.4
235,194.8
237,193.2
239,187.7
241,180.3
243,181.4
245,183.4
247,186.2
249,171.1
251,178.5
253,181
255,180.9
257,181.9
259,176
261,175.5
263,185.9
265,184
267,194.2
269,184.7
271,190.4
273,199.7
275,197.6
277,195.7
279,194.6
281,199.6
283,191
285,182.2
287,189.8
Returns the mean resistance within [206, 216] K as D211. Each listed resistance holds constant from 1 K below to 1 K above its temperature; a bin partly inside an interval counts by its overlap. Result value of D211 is 176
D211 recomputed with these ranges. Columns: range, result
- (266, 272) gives 190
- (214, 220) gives 178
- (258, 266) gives 180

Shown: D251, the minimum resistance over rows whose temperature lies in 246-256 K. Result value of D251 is 171.1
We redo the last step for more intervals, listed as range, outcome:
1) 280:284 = 191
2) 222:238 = 174.3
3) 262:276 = 184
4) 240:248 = 180.3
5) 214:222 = 176.6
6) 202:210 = 176.7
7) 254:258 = 180.9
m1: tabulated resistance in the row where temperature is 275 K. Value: 197.6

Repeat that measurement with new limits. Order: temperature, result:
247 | 186.2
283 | 191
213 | 175.4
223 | 186.9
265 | 184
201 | 188.9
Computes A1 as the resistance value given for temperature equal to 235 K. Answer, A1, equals 194.8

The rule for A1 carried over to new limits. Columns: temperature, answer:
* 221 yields 187.2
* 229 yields 188.8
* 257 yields 181.9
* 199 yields 190.1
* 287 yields 189.8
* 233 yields 186.4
